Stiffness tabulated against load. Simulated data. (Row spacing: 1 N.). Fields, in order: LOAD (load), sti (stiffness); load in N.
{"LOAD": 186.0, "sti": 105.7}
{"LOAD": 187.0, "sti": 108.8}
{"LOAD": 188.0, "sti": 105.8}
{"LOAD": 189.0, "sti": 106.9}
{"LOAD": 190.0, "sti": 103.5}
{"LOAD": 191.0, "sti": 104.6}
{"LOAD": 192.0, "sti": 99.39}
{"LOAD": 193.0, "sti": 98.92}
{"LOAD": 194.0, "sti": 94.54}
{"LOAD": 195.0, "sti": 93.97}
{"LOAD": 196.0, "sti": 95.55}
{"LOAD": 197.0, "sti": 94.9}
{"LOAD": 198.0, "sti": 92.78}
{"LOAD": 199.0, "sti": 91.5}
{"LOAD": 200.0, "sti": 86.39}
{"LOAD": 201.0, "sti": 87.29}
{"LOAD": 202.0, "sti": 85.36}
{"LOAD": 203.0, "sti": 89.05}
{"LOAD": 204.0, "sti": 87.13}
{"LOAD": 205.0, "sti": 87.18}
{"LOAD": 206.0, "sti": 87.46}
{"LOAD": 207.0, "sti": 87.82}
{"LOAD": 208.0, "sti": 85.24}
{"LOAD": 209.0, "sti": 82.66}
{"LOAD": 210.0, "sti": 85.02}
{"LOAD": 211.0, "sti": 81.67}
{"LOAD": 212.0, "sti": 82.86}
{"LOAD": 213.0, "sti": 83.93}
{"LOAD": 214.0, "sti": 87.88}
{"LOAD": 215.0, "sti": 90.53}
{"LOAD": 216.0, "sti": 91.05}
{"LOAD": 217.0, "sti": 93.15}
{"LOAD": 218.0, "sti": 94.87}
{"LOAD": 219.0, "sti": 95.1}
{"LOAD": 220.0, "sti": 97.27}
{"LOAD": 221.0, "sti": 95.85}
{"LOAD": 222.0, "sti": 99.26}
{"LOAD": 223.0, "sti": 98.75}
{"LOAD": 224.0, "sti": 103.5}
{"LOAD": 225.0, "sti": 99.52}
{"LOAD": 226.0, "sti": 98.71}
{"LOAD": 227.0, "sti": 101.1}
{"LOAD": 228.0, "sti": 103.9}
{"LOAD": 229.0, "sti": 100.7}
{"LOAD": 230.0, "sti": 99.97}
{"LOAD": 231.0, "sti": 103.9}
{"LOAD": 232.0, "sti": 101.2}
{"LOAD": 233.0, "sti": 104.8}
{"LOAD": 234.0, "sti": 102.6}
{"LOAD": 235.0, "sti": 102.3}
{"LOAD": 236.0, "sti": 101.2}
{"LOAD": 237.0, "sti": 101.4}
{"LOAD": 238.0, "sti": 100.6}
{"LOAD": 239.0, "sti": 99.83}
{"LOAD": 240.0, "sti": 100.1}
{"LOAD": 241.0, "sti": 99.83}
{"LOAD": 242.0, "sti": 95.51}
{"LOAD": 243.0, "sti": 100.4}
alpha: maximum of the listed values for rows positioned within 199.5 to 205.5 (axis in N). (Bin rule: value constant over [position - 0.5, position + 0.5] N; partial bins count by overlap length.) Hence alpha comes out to 89.05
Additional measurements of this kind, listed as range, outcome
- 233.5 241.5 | 102.6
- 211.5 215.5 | 90.53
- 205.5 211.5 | 87.82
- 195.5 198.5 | 95.55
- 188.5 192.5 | 106.9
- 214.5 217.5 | 93.15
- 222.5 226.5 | 103.5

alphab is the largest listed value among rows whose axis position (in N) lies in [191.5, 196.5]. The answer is 99.39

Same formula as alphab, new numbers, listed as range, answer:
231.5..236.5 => 104.8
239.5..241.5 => 100.1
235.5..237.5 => 101.4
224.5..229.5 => 103.9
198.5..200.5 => 91.5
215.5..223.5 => 99.26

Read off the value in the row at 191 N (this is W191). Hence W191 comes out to 104.6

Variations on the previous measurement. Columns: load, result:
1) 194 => 94.54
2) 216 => 91.05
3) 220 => 97.27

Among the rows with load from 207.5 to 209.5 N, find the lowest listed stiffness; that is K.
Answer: 82.66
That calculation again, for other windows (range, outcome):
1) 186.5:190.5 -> 103.5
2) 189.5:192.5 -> 99.39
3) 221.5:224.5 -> 98.75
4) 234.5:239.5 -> 99.83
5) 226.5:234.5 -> 99.97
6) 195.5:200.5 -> 86.39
